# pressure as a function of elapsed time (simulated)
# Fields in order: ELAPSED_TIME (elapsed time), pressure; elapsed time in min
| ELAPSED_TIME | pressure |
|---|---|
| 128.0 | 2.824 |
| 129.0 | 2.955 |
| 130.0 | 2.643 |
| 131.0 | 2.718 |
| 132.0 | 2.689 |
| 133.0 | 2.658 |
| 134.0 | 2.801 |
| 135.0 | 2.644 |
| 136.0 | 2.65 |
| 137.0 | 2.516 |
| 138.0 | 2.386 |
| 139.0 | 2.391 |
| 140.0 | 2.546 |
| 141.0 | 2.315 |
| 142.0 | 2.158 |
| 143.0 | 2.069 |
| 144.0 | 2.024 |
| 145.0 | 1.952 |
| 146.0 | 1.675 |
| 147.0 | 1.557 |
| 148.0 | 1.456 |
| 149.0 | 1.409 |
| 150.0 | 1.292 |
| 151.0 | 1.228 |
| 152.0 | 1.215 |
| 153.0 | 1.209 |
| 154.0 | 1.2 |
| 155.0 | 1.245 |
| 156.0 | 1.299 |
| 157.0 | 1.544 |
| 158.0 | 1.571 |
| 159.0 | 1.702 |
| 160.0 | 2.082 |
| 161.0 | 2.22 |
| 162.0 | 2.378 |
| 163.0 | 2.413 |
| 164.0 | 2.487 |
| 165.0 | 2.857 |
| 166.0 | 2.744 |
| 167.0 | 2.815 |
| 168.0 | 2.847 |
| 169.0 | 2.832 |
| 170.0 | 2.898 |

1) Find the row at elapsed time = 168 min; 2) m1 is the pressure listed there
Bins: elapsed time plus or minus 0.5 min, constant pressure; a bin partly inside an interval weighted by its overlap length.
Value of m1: 2.847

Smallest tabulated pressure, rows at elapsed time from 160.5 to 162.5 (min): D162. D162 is 2.22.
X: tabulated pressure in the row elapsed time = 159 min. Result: 1.702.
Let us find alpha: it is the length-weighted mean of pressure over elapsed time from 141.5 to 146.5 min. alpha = 1.98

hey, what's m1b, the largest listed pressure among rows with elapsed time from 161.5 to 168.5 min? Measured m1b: 2.857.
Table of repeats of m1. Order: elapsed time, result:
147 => 1.557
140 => 2.546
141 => 2.315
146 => 1.675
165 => 2.857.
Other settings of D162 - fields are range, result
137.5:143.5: 2.069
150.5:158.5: 1.2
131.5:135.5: 2.644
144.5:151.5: 1.228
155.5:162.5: 1.299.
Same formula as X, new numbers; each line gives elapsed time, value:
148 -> 1.456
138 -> 2.386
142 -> 2.158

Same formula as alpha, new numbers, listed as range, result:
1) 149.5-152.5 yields 1.25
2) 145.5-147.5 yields 1.62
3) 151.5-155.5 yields 1.22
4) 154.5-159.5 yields 1.47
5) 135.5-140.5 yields 2.5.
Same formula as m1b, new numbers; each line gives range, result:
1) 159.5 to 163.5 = 2.413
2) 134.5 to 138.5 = 2.65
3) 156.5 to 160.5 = 2.082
